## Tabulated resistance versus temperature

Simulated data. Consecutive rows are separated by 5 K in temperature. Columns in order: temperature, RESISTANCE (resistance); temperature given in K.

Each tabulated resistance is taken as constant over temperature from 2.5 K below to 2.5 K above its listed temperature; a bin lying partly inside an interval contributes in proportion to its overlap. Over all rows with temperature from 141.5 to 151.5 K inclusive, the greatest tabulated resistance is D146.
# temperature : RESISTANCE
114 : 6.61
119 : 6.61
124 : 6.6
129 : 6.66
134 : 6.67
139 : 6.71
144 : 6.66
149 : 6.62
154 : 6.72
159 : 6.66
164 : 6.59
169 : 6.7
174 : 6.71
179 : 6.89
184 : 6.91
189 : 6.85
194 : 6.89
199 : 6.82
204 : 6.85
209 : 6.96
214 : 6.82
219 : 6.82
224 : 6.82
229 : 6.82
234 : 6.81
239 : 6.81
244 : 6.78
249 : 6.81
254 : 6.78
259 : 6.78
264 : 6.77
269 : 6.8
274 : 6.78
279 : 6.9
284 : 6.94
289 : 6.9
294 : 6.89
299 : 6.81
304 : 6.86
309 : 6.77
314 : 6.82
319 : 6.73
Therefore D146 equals 6.66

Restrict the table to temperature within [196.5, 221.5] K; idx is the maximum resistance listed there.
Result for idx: 6.96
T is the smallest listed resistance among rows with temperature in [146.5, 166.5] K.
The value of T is 6.59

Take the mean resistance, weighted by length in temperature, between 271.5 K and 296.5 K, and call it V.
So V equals 6.88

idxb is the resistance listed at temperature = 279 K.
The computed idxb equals 6.9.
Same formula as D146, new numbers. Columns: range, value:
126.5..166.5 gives 6.72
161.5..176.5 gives 6.71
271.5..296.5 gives 6.94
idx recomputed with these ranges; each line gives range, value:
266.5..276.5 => 6.8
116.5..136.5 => 6.67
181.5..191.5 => 6.91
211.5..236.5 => 6.82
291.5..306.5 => 6.89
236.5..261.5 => 6.81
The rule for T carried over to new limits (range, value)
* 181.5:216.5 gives 6.82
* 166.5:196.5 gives 6.7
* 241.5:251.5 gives 6.78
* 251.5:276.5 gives 6.77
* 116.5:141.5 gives 6.6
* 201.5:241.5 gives 6.81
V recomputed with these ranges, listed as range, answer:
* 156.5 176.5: 6.67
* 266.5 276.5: 6.79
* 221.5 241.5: 6.82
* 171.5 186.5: 6.84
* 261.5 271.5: 6.78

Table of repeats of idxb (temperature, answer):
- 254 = 6.78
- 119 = 6.61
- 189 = 6.85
